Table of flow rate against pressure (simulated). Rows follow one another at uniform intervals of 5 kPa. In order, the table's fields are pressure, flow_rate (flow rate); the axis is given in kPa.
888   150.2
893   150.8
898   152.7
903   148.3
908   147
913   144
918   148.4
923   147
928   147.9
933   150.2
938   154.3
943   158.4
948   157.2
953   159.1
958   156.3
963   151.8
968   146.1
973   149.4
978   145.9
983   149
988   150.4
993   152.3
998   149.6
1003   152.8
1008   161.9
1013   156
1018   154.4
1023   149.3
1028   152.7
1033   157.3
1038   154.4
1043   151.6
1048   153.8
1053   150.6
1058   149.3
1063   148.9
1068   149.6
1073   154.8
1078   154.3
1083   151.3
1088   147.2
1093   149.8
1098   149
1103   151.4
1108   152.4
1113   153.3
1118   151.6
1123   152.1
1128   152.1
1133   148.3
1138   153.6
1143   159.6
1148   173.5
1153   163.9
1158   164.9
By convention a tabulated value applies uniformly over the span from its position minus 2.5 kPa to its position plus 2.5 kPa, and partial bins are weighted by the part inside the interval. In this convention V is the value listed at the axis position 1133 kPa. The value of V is 148.3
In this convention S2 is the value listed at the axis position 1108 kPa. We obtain 152.4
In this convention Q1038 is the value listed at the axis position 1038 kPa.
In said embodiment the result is 154.4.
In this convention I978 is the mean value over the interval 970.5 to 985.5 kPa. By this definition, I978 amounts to 148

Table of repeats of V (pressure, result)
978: 145.9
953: 159.1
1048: 153.8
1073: 154.8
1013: 156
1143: 159.6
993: 152.3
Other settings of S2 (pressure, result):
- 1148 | 173.5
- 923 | 147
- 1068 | 149.6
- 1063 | 148.9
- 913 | 144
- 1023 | 149.3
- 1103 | 151.4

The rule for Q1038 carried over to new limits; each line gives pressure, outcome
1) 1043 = 151.6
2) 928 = 147.9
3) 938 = 154.3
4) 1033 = 157.3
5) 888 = 150.2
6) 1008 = 161.9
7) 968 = 146.1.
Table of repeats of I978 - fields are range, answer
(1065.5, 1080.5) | 153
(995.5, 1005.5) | 151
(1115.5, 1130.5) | 152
